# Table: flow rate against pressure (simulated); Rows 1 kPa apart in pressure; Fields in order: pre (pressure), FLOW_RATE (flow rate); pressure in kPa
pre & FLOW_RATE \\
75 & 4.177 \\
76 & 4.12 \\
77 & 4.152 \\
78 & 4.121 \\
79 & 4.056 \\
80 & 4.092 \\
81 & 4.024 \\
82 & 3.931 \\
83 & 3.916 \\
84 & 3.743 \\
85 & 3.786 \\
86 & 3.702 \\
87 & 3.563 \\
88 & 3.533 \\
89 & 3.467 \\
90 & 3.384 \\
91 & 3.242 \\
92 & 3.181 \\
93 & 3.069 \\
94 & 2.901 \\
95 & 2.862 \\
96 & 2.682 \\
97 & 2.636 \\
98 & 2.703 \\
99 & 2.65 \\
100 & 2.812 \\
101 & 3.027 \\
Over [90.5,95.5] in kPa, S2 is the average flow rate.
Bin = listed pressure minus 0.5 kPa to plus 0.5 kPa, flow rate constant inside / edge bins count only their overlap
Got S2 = 3.05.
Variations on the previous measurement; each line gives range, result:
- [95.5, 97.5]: 2.66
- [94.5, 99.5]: 2.71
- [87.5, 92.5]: 3.36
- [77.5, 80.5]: 4.09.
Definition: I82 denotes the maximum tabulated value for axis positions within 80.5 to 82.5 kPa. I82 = 4.024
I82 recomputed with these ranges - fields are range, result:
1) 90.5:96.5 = 3.242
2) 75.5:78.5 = 4.152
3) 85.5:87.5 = 3.702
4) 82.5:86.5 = 3.916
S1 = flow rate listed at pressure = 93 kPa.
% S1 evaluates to 3.069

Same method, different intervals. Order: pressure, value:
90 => 3.384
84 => 3.743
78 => 4.121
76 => 4.12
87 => 3.563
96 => 2.682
